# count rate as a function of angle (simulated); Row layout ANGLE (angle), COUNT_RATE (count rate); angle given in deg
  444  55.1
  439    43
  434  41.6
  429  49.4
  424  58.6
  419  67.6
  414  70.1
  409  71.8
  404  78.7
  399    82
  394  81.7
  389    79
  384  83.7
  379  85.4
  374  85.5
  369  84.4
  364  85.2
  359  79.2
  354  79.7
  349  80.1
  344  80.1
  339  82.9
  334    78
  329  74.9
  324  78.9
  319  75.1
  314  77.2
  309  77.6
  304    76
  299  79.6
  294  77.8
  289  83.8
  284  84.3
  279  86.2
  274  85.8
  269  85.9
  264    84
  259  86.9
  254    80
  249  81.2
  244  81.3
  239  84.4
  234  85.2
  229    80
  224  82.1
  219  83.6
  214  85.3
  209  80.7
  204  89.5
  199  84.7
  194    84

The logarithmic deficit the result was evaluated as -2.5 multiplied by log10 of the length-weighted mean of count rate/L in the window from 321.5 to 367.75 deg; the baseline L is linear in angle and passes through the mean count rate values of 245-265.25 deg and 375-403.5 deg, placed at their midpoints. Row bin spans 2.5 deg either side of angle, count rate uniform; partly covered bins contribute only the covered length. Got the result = 0.03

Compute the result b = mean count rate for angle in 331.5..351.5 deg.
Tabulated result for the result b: 80.3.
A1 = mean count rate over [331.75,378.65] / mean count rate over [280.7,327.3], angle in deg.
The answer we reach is 1.04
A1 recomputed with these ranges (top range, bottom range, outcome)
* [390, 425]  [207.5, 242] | 0.89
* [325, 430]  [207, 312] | 0.94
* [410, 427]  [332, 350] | 0.82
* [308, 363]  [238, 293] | 0.94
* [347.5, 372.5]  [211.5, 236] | 0.98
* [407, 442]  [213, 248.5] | 0.69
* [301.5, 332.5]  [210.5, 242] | 0.92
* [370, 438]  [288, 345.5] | 0.91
